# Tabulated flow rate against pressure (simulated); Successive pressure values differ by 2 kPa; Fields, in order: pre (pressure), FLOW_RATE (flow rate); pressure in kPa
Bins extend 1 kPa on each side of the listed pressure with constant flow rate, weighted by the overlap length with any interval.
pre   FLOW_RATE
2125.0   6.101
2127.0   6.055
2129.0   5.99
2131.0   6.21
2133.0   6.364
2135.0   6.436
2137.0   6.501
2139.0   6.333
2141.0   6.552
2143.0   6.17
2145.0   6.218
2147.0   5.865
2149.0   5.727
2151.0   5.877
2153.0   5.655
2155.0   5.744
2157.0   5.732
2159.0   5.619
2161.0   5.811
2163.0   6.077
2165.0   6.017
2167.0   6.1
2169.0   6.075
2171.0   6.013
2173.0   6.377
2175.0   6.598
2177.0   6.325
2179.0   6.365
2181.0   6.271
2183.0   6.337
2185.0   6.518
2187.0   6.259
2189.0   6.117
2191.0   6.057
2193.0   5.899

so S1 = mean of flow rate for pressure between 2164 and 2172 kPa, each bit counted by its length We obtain 6.05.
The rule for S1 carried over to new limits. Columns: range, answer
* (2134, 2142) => 6.46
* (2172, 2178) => 6.43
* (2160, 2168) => 6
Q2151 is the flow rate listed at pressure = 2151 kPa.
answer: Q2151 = 5.877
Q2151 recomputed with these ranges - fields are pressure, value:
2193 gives 5.899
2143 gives 6.17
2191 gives 6.057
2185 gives 6.518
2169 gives 6.075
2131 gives 6.21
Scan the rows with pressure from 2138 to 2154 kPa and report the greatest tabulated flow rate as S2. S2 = 6.552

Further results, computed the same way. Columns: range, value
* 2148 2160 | 5.877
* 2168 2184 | 6.598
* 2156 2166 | 6.077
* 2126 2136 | 6.436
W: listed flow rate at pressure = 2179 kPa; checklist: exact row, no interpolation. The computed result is 6.365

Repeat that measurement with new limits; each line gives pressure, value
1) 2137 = 6.501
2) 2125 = 6.101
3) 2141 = 6.552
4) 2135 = 6.436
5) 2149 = 5.727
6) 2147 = 5.865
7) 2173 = 6.377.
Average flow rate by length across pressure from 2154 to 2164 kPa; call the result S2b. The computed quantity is 5.8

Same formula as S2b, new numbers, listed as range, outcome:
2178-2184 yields 6.32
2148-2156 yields 5.75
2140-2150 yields 6.11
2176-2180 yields 6.35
